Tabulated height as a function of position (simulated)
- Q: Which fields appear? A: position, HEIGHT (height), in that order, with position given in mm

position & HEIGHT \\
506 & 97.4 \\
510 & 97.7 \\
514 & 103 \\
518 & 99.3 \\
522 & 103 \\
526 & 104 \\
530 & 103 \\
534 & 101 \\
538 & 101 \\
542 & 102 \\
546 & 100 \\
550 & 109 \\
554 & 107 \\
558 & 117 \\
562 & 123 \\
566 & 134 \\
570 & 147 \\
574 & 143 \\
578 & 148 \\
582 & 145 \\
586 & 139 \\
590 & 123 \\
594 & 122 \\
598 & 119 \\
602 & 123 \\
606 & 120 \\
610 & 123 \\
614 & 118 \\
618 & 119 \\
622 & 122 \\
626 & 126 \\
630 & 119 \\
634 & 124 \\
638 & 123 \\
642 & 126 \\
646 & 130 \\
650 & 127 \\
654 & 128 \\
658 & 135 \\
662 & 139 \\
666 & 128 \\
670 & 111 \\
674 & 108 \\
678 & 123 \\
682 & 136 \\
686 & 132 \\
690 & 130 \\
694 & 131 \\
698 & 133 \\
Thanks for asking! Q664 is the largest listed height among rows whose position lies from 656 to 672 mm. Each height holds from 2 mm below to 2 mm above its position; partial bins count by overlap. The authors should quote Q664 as 139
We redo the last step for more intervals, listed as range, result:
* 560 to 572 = 147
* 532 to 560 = 117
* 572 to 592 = 148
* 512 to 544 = 104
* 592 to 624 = 123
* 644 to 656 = 130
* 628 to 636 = 124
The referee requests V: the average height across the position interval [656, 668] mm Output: 134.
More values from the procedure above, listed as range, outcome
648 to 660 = 130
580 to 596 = 132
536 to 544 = 102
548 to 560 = 111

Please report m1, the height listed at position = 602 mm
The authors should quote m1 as 123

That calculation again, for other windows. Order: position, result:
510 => 97.7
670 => 111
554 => 107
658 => 135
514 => 103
